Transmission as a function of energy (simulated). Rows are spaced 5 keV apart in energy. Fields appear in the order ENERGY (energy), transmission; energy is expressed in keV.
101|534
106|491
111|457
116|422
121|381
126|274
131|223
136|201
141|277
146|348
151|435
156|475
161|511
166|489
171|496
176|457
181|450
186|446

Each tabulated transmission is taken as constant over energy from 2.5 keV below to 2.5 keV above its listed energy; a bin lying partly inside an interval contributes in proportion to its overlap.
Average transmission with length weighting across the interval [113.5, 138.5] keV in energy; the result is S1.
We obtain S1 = 300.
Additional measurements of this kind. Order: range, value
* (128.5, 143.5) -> 234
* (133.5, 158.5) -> 347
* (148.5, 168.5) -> 478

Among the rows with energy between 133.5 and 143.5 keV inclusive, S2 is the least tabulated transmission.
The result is 201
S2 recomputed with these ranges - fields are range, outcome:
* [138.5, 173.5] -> 277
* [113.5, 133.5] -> 223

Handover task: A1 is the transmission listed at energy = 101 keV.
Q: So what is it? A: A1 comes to 534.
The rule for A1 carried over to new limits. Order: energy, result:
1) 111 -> 457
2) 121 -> 381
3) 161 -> 511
